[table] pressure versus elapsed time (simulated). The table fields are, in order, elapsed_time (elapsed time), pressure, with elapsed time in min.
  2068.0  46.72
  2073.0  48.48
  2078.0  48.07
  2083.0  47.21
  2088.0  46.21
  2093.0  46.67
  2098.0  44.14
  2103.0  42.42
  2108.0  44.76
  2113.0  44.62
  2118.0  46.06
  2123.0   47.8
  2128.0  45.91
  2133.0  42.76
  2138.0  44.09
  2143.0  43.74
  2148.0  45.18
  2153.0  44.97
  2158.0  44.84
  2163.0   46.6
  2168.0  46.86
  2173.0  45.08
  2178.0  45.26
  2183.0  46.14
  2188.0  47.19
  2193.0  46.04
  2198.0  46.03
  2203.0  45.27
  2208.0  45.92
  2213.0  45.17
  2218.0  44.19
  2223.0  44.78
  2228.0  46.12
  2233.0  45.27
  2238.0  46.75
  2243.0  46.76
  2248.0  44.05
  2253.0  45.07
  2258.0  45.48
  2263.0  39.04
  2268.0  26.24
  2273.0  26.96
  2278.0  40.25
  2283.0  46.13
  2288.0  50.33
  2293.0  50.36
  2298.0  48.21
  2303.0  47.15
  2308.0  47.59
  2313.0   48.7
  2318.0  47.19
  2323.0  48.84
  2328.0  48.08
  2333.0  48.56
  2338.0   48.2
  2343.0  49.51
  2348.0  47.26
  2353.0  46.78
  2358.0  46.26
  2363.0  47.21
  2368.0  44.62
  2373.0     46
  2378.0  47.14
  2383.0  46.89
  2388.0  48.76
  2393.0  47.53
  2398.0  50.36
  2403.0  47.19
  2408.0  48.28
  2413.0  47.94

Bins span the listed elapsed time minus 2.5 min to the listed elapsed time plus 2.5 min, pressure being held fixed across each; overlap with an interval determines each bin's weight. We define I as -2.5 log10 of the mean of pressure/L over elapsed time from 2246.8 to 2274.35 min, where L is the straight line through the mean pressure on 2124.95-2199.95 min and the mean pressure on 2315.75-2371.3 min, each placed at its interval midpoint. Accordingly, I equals 0.22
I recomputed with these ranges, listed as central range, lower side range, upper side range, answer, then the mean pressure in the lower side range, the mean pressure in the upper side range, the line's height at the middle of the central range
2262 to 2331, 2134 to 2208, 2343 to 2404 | 0.06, 45.5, 47.3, 46.6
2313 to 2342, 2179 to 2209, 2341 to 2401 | -0.03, 46.1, 47.3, 47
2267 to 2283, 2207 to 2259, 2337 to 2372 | 0.33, 45.4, 47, 46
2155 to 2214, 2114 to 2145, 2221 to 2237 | -0.01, 45.1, 45.5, 45.3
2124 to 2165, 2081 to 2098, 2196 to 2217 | 0.03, 46.3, 45.5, 45.9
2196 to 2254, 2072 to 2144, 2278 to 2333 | 0.03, 45.5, 47.9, 46.9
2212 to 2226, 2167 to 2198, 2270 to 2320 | 0.02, 46.1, 45.1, 45.7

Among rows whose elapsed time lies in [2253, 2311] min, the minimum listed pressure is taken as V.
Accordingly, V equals 26.24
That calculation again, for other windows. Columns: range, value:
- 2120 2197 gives 42.76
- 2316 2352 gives 47.19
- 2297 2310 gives 47.15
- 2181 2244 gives 44.19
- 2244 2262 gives 44.05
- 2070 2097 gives 46.21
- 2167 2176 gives 45.08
